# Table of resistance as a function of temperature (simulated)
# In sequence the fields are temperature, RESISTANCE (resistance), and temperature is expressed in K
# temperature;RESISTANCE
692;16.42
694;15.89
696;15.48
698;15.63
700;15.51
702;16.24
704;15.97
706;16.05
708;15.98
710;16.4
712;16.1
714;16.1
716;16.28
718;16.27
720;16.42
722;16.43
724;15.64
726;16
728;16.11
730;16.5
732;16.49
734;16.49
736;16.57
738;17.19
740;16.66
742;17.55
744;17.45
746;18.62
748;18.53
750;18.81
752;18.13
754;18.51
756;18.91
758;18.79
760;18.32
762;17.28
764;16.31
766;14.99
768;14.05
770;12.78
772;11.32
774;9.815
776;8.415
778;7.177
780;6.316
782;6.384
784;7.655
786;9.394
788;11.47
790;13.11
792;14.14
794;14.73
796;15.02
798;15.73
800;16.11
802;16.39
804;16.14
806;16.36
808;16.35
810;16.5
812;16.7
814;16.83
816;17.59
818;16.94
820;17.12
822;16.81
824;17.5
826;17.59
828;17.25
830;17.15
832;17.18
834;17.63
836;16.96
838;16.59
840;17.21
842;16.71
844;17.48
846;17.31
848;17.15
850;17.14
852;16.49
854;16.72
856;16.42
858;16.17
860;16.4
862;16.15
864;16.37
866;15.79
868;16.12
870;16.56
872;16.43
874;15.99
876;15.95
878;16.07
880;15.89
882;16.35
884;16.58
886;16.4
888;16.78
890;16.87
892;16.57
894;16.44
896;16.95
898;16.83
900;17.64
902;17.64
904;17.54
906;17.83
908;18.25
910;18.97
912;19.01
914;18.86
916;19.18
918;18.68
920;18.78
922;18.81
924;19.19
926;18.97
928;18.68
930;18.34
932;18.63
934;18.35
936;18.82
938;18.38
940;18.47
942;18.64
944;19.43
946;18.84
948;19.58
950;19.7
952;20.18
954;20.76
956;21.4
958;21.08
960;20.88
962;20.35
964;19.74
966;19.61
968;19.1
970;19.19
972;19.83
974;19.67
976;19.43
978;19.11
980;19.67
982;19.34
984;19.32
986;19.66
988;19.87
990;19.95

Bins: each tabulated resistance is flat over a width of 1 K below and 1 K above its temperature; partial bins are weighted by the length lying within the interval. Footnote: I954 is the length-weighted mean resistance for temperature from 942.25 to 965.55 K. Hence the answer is 20.1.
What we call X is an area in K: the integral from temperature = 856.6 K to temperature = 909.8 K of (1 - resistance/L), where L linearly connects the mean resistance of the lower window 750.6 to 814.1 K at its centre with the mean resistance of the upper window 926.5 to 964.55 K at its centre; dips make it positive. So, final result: 2.26 K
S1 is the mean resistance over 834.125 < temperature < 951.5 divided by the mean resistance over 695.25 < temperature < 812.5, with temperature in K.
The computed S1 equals 1.2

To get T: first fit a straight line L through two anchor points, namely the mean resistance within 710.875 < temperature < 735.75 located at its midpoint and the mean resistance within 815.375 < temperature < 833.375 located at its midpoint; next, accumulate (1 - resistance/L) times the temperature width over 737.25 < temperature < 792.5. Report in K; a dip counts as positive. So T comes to 8.0 K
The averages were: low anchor 16.2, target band 14.2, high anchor 17.2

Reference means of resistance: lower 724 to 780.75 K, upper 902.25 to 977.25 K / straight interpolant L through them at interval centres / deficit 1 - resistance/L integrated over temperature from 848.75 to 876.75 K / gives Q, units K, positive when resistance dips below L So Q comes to 2.1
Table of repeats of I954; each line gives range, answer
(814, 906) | 16.8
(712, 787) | 15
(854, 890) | 16.3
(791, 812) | 15.8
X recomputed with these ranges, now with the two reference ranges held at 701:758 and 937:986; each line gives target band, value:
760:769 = 0.71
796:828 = 2.17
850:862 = 1.26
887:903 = 1.61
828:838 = 0.53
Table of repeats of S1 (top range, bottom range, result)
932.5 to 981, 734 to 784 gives 1.32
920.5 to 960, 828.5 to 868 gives 1.15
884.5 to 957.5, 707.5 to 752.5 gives 1.10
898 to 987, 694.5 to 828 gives 1.24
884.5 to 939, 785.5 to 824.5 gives 1.16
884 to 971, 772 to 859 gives 1.25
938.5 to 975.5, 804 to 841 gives 1.16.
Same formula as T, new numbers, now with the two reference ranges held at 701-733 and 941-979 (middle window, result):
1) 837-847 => 0.55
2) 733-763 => -2.16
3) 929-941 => 0.58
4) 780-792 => 5.24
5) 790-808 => 2.00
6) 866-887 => 2.66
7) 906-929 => 0.45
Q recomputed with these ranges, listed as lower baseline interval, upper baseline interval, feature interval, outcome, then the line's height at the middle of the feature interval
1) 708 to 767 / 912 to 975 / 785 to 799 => 3.4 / 17.6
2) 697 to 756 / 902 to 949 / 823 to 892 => 5.1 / 18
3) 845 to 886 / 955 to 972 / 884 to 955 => 0.5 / 18.5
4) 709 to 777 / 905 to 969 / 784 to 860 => 5.8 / 17.4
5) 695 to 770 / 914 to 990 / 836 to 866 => 2.4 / 18.1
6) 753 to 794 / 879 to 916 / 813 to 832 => -3.4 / 14.6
